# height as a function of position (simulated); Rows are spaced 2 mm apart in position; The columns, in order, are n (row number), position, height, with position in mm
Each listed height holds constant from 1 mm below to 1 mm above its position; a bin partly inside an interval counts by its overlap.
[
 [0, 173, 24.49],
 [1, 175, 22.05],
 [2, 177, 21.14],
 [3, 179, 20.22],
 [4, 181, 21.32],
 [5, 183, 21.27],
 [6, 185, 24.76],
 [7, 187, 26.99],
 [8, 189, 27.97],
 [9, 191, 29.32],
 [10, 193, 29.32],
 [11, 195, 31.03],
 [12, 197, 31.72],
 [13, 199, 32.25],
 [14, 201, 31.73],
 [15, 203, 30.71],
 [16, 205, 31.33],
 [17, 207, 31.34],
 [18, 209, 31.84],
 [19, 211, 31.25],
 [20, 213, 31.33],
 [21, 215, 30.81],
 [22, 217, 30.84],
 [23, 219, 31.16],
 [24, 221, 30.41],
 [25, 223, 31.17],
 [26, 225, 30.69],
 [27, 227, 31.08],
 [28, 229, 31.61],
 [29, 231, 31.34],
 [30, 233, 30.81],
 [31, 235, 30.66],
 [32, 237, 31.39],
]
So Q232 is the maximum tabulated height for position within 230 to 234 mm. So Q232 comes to 31.34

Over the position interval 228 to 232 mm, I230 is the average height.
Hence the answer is 31.5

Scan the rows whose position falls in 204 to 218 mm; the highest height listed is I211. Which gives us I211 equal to 31.84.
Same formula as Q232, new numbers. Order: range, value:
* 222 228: 31.17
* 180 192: 29.32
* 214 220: 31.16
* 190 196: 31.03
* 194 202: 32.25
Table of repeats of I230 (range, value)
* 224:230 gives 31.1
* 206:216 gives 31.3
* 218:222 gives 30.8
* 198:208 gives 31.5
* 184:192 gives 27.3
